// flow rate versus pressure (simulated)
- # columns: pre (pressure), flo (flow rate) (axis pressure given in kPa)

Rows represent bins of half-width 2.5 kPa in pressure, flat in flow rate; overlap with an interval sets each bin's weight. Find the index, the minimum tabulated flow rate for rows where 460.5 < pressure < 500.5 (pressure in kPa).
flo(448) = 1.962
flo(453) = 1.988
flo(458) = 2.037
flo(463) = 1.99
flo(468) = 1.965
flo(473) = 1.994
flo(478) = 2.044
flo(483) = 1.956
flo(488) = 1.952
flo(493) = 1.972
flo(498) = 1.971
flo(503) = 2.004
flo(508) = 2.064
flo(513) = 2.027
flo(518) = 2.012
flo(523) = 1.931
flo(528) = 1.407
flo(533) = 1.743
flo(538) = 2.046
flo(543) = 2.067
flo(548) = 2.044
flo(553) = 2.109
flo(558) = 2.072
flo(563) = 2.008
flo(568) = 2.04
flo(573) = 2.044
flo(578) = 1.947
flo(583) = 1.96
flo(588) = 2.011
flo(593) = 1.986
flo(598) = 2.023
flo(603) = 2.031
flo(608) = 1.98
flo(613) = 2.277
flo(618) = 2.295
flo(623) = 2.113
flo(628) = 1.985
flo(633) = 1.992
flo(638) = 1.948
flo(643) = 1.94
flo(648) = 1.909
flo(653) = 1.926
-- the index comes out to 1.952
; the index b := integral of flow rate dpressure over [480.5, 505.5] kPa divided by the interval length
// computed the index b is 1.97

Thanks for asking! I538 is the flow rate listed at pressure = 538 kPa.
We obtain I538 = 2.046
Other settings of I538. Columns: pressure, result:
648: 1.909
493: 1.972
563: 2.008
